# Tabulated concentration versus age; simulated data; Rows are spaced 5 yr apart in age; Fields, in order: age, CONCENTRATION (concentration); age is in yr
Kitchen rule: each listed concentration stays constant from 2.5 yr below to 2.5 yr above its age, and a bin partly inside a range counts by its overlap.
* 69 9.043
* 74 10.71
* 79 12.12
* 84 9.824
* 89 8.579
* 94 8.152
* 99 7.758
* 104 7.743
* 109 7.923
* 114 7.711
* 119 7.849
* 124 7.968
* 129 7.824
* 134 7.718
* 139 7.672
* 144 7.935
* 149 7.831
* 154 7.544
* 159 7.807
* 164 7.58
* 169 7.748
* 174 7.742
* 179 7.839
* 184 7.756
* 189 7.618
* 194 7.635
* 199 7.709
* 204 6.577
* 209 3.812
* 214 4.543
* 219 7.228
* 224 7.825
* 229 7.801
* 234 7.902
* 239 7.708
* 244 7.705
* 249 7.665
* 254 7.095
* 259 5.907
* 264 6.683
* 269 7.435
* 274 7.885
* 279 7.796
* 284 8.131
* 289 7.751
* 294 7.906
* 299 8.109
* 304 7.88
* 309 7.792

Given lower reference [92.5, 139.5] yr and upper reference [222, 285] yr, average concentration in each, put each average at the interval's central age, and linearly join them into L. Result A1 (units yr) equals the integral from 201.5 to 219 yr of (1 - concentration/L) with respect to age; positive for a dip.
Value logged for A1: 5.3 yr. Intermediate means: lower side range 7.83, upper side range 7.49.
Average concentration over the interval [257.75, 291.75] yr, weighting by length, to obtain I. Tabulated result 7.43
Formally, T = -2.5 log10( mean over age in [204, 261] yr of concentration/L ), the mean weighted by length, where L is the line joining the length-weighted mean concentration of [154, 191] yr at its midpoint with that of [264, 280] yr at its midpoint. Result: 0.12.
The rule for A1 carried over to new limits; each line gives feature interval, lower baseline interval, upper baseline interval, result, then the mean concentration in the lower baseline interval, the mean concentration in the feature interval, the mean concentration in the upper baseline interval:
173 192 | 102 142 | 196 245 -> -1.34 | 7.8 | 7.74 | 6.86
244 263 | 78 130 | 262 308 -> 2.13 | 8.41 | 6.98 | 7.74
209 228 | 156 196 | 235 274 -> 3.00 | 7.71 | 6.27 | 7.25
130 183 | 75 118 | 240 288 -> 3.37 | 8.76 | 7.74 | 7.39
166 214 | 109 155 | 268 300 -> 4.89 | 7.8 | 7.03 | 7.87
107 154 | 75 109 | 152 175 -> 2.74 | 9.02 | 7.81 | 7.68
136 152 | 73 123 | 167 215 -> 0.13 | 8.75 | 7.8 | 6.96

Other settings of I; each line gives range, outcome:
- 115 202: 7.74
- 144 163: 7.74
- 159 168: 7.67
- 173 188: 7.77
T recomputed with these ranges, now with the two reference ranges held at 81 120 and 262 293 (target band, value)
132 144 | 0.05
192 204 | 0.07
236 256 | 0.03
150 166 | 0.05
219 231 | 0.02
